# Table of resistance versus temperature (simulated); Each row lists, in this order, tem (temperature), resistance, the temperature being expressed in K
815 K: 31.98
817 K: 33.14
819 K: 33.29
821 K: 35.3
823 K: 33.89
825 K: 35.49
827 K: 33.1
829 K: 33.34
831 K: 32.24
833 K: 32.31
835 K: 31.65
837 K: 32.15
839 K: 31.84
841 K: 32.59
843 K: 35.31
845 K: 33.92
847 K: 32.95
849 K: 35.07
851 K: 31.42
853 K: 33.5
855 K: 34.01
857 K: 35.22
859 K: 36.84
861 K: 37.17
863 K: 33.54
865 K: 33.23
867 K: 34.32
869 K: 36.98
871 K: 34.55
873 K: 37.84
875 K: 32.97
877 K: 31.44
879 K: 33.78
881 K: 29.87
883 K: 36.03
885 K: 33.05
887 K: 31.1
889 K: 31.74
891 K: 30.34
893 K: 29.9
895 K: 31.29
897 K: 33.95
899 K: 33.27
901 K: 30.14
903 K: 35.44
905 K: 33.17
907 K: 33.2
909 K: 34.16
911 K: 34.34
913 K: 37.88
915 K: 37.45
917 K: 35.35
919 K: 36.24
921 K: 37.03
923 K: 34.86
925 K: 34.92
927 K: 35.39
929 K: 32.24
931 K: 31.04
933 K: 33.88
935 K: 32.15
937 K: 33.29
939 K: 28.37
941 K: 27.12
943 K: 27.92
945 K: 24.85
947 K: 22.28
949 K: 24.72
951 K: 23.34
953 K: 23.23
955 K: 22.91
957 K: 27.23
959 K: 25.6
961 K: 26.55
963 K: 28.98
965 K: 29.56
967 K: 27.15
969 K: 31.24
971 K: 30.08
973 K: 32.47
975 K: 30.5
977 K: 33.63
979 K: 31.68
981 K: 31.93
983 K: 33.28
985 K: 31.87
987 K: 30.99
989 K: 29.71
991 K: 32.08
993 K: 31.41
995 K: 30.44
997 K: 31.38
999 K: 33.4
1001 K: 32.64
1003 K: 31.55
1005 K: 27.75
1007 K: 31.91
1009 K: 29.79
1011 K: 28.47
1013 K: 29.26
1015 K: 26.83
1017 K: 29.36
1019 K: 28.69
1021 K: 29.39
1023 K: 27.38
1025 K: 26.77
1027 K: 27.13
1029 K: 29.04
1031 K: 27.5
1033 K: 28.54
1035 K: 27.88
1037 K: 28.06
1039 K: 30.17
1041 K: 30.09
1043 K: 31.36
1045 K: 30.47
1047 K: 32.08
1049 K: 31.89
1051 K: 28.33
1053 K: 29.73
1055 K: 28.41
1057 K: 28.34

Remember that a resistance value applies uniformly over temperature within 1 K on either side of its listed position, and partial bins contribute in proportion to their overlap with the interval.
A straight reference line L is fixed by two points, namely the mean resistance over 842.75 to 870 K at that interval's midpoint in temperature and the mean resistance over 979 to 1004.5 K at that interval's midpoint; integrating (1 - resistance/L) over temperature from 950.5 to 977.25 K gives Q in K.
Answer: 3.5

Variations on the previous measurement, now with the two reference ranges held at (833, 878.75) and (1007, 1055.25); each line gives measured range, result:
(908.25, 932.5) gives -2.2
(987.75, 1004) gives -0.8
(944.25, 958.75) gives 3.3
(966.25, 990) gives -0.5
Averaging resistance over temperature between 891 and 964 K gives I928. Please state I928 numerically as 30.9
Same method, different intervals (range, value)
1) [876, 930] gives 33.6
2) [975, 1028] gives 30.3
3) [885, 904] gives 32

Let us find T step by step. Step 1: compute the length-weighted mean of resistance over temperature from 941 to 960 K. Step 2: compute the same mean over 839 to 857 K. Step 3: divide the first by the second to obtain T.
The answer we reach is 0.74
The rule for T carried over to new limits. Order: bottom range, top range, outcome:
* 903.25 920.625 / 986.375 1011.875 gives 0.88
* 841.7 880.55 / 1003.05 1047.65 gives 0.85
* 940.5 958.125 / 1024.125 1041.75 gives 1.14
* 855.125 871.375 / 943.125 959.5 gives 0.69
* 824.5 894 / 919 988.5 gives 0.89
